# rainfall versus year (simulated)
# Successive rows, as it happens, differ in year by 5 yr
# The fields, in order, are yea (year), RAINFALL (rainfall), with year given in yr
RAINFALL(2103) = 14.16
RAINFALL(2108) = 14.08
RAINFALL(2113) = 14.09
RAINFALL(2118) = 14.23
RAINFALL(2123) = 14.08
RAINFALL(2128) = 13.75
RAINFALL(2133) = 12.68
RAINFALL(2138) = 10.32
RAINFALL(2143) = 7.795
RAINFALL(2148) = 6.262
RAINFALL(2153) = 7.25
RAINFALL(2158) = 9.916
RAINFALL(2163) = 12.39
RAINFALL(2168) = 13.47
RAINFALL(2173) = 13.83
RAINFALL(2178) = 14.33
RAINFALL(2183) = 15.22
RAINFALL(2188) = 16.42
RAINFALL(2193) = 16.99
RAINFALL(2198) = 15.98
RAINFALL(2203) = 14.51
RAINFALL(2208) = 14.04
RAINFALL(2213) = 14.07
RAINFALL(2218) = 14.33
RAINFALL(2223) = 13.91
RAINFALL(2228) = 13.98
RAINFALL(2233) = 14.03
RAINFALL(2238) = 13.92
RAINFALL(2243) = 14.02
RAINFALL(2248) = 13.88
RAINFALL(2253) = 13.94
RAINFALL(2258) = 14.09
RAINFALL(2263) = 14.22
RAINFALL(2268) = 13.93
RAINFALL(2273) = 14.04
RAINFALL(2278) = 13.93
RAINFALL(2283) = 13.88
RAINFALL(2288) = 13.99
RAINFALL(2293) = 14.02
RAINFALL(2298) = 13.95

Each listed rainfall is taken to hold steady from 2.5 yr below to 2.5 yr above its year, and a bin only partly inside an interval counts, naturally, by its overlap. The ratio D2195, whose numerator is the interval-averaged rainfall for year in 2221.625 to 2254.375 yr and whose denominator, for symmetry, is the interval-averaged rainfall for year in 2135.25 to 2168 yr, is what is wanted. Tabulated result 1.5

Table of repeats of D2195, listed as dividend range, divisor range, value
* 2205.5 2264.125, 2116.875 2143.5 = 1.14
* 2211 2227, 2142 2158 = 1.88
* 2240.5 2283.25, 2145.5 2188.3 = 1.18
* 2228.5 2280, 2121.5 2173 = 1.29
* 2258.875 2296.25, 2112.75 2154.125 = 1.26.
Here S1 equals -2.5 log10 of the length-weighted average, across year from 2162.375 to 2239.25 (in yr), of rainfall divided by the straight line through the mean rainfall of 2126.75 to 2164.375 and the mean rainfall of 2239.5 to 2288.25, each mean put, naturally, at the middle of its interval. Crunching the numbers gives -0.232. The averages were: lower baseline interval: 9.85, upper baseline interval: 14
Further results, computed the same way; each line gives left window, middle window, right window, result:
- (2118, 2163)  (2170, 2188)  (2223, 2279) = -0.24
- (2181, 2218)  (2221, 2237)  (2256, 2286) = 0.06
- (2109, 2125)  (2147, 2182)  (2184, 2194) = 0.34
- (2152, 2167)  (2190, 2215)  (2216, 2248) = -0.21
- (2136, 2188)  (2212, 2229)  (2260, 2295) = -0.11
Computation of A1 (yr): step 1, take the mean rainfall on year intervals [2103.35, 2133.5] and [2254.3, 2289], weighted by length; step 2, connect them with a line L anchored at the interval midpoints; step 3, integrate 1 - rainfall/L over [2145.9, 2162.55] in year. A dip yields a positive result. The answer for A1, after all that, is 6.6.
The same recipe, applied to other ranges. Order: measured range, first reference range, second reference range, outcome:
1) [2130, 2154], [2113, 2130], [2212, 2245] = 8.50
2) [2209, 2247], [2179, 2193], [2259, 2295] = 2.47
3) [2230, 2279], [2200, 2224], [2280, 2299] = 0.27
